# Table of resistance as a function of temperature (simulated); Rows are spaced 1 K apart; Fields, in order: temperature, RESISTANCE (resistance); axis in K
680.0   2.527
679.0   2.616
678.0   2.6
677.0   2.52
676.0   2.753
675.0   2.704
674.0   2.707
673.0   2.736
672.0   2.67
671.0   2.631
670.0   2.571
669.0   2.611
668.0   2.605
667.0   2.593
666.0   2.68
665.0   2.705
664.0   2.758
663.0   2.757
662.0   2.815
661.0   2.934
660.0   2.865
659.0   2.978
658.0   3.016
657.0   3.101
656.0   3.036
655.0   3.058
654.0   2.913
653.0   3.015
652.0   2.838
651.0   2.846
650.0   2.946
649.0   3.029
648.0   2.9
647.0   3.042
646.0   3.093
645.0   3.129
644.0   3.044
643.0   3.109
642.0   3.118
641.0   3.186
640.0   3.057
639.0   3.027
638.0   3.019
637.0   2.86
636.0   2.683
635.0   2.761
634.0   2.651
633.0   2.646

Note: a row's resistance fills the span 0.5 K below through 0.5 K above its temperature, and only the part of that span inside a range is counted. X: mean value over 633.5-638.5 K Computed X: 2.79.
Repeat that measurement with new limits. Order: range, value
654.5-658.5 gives 3.05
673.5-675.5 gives 2.71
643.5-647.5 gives 3.08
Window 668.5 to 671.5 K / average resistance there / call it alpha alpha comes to 2.6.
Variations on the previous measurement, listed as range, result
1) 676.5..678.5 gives 2.56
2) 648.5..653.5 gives 2.93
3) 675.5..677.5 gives 2.64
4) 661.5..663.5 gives 2.79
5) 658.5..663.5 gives 2.87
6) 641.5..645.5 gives 3.1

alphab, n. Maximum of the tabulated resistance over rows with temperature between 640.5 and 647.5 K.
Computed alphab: 3.186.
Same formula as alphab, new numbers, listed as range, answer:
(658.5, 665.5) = 2.978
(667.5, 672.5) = 2.67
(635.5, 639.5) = 3.027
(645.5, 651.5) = 3.093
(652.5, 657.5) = 3.101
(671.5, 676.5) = 2.753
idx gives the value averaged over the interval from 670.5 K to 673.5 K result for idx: 2.68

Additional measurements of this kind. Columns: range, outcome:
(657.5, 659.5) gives 3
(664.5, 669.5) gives 2.64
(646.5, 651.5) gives 2.95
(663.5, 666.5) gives 2.71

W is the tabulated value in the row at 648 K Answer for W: 2.9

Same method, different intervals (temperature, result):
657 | 3.101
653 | 3.015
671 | 2.631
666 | 2.68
